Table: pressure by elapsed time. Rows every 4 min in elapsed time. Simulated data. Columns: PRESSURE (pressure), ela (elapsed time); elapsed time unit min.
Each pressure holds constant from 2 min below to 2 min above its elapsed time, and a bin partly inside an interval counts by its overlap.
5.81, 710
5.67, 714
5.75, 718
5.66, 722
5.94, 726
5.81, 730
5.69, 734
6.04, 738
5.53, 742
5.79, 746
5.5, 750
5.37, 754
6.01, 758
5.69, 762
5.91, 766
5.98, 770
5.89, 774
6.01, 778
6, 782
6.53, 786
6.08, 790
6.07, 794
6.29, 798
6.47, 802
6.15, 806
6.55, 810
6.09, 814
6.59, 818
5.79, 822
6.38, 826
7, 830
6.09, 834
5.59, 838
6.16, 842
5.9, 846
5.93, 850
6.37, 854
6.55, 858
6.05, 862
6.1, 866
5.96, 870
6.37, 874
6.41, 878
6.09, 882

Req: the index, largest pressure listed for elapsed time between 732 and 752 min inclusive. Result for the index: 6.04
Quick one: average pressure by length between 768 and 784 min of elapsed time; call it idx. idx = 5.97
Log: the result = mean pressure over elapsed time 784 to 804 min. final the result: 6.29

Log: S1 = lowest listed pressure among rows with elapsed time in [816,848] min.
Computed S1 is 5.59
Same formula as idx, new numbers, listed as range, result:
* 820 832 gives 6.39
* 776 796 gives 6.14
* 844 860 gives 6.19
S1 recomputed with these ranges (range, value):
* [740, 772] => 5.37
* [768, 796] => 5.89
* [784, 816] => 6.07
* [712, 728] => 5.66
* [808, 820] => 6.09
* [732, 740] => 5.69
